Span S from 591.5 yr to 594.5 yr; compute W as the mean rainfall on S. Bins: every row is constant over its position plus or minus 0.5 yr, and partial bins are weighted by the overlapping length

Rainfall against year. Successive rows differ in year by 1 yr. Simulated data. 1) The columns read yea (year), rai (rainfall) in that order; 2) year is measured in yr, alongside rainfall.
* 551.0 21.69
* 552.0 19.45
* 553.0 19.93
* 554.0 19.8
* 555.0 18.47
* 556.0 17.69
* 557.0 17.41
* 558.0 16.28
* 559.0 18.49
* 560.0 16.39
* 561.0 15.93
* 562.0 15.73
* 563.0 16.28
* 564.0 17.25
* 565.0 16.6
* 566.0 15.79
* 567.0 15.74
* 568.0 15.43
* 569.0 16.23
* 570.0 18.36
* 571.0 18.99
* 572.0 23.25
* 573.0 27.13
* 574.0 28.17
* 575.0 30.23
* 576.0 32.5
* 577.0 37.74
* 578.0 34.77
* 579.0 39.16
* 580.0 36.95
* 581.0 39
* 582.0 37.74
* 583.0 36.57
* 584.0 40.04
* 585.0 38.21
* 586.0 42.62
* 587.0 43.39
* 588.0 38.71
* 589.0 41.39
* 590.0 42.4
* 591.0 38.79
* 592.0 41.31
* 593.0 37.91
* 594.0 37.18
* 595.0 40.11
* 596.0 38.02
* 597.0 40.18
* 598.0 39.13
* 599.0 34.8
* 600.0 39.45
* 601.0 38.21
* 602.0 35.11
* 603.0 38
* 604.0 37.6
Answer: 38.8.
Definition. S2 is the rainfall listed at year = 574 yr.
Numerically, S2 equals 28.17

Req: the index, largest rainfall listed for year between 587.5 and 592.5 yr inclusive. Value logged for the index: 42.4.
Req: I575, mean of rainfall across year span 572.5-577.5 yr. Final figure 31.2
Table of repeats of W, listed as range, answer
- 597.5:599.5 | 37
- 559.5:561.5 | 16.2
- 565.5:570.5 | 16.3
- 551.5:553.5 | 19.7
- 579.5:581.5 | 38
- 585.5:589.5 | 41.5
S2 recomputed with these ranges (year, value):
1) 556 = 17.69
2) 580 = 36.95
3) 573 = 27.13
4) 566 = 15.79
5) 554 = 19.8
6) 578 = 34.77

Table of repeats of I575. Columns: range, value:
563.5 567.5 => 16.3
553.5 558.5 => 17.9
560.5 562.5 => 15.8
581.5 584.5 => 38.1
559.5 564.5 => 16.3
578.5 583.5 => 37.9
